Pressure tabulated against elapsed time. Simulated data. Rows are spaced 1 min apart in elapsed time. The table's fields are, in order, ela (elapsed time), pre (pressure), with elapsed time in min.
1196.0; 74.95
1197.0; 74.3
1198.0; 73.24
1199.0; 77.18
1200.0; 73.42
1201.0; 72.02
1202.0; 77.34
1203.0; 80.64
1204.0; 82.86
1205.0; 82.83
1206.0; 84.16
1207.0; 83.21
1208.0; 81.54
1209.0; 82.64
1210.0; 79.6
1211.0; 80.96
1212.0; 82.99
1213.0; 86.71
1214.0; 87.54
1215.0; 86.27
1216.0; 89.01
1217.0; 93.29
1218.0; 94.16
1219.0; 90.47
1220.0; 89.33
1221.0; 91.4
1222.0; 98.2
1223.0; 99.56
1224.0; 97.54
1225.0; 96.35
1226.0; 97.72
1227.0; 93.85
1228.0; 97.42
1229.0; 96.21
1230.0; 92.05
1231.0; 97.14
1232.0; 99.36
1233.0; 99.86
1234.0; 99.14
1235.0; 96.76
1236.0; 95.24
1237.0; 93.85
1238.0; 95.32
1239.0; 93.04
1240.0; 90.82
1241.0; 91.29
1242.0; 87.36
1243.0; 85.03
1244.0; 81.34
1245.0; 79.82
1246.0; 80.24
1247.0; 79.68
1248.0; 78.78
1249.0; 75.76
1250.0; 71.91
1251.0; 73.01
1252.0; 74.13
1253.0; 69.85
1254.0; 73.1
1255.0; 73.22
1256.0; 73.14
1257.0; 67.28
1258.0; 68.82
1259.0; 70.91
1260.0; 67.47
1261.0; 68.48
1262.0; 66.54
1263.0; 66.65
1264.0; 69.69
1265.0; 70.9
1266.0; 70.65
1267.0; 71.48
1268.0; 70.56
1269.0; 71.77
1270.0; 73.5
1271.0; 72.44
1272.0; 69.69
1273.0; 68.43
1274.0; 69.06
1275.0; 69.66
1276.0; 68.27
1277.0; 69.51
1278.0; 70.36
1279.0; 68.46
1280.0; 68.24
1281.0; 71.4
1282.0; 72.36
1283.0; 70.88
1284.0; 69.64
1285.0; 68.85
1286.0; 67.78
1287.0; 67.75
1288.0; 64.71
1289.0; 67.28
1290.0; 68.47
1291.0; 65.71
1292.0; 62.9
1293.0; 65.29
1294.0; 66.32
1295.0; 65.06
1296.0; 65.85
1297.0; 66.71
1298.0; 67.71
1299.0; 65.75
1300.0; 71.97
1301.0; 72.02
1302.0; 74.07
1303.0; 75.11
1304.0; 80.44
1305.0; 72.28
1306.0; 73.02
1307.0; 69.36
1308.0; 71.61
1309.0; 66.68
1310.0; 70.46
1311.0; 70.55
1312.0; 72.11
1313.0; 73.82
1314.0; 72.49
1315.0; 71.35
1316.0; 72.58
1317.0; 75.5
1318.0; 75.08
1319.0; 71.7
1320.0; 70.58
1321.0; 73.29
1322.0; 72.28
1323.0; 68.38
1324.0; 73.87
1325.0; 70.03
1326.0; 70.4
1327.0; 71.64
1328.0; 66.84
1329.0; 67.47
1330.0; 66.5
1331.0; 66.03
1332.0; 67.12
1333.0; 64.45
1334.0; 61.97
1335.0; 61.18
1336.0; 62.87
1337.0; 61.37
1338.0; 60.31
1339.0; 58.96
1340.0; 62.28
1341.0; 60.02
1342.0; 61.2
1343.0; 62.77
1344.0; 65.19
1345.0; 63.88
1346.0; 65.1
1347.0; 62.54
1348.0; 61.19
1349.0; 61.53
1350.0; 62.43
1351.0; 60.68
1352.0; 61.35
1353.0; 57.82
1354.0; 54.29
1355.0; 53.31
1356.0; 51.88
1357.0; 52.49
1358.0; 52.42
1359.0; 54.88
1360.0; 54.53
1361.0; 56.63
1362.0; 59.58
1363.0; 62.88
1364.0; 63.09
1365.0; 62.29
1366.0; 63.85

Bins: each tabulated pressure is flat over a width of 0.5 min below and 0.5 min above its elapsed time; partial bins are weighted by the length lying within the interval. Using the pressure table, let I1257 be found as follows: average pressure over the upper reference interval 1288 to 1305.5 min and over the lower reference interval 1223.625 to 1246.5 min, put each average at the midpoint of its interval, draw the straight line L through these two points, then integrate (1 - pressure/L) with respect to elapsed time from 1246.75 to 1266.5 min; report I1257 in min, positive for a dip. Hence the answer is 3.1 min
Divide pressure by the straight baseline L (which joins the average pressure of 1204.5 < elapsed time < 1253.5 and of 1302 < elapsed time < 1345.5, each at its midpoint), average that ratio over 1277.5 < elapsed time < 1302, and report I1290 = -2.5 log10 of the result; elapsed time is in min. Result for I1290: 0.113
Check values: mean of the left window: 88.2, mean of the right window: 68.6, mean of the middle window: 68.1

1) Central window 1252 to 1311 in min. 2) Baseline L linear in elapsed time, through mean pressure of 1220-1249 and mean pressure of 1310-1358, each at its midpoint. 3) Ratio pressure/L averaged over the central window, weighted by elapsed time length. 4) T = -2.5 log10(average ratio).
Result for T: 0.14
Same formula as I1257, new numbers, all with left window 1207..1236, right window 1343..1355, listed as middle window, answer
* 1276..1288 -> 1.2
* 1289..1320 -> 0.6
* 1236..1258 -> 1.4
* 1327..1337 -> 0.0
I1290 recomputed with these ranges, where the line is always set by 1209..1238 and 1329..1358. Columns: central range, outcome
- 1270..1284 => 0.126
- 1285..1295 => 0.137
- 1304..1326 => -0.052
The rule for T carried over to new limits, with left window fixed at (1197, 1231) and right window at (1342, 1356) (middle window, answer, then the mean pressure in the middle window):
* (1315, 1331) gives -0.08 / 70.9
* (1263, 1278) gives 0.08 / 70.3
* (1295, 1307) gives -0.02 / 71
